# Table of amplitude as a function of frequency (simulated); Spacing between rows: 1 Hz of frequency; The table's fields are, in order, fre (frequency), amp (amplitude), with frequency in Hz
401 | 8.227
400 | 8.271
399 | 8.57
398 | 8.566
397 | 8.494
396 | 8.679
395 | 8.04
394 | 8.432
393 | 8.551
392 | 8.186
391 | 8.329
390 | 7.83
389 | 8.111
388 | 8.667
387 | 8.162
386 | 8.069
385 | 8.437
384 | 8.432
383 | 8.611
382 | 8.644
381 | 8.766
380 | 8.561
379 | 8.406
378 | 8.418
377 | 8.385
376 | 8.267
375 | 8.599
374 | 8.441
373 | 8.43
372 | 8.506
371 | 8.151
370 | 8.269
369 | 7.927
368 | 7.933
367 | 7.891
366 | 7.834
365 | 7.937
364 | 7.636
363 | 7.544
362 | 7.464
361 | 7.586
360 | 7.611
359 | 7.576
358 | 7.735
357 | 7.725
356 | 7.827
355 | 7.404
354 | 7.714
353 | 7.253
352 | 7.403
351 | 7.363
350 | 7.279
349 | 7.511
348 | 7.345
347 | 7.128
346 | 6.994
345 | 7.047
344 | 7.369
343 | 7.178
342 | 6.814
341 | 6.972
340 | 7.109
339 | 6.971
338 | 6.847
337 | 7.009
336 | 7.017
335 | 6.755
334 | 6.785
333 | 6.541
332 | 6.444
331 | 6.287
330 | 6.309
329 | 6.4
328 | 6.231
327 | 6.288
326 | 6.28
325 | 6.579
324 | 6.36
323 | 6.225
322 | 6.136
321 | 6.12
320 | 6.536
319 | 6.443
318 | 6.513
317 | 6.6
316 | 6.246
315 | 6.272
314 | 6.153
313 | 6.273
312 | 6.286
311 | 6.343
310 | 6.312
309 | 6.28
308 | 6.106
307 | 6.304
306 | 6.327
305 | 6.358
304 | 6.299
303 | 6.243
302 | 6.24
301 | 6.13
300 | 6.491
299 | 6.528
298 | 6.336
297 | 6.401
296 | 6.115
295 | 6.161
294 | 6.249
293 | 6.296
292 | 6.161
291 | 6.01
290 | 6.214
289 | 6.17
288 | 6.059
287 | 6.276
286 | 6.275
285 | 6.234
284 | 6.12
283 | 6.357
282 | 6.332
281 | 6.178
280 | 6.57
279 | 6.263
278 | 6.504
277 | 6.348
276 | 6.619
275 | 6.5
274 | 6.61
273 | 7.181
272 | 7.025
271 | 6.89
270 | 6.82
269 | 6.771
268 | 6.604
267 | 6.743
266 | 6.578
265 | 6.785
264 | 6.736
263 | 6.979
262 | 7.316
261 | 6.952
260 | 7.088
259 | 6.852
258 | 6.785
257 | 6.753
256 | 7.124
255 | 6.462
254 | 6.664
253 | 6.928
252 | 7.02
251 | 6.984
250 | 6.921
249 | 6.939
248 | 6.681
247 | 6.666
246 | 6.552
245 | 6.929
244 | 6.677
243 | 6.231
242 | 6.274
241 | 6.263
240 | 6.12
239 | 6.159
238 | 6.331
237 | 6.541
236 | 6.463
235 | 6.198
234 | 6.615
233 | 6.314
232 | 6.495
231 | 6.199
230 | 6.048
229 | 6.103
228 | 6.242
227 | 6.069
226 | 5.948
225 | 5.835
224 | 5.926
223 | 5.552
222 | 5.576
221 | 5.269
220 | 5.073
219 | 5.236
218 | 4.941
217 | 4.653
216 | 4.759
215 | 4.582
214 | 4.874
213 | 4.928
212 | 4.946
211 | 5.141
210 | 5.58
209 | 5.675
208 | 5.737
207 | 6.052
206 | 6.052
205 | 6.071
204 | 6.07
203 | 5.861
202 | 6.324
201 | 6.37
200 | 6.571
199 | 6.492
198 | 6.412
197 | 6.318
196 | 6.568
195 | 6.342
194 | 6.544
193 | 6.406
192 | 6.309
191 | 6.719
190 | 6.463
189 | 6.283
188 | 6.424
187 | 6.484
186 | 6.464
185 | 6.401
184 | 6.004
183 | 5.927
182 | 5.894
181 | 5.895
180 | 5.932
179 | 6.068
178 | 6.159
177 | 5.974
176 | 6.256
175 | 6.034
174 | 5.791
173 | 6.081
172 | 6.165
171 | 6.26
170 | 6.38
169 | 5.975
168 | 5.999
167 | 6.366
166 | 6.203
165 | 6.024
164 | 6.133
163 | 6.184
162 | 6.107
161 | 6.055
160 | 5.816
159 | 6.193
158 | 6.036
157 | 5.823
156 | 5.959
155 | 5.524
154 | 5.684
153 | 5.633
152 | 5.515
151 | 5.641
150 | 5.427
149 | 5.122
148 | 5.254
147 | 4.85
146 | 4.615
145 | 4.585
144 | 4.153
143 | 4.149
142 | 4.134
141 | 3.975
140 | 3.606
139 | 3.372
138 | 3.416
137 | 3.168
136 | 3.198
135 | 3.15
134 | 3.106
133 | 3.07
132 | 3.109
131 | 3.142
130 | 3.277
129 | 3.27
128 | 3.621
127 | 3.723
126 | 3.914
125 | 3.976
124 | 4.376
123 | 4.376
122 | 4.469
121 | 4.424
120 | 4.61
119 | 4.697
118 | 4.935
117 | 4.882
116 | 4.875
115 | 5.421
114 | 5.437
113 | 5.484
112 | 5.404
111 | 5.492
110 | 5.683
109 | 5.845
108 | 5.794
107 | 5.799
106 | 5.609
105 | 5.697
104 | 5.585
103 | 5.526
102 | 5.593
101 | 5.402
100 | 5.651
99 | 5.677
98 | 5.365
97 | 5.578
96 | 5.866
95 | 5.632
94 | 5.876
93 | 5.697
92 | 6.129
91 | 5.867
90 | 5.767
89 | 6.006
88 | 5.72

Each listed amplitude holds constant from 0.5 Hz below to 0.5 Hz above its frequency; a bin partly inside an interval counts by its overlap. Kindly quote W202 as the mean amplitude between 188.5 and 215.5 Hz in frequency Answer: 5.99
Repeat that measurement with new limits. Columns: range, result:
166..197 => 6.22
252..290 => 6.63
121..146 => 3.71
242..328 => 6.49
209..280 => 6.28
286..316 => 6.26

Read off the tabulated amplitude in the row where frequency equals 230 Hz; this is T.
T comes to 6.048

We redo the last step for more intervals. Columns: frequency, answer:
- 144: 4.153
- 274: 6.61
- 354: 7.714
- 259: 6.852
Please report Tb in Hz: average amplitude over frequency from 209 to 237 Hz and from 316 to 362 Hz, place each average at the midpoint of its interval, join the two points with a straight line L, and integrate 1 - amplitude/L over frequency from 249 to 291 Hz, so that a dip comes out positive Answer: -3.40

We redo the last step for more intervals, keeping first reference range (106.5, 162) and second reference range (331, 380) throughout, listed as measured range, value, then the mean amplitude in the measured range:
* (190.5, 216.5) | -1.6 Hz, 5.91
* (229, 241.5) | -0.7 Hz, 6.3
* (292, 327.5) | 3.3 Hz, 6.31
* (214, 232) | 0.9 Hz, 5.54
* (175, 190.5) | -2.5 Hz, 6.17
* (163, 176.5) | -2.6 Hz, 6.13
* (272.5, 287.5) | 0.3 Hz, 6.42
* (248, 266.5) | -1.8 Hz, 6.88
